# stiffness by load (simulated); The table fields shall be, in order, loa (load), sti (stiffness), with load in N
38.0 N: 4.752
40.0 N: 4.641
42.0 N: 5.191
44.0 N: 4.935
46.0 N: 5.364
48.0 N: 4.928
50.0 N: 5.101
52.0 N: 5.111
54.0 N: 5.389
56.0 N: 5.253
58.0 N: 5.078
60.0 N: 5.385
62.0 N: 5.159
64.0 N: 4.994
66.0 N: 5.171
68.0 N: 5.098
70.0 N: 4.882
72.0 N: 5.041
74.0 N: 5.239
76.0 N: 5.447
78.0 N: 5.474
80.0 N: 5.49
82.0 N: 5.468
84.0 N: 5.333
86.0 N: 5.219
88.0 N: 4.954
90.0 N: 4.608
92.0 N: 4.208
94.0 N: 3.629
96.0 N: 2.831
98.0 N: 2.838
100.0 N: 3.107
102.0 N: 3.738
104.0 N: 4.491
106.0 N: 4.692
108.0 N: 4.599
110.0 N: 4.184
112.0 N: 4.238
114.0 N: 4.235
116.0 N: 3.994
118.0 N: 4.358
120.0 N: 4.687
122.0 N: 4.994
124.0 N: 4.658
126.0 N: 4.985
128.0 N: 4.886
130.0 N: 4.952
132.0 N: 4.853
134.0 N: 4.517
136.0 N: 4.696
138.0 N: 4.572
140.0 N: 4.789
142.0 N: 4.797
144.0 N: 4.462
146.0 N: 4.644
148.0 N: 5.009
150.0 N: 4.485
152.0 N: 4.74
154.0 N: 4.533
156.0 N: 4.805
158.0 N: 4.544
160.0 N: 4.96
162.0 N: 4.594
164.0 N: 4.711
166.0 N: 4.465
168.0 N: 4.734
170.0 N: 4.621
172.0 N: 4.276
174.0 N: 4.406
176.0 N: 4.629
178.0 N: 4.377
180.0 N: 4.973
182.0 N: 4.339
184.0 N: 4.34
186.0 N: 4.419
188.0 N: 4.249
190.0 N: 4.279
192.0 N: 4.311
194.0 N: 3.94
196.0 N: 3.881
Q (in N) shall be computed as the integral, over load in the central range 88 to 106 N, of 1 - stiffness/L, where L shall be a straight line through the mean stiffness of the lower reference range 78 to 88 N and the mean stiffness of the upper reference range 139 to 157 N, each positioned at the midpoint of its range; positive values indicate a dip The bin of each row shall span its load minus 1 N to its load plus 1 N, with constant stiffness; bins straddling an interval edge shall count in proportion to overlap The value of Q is 4.83 N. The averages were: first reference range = 5.34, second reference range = 4.7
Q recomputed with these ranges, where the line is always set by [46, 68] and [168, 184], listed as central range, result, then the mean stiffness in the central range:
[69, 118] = 4.7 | 4.49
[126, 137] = -0.1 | 4.8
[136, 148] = 0.0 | 4.69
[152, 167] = -0.2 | 4.66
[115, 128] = 0.5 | 4.63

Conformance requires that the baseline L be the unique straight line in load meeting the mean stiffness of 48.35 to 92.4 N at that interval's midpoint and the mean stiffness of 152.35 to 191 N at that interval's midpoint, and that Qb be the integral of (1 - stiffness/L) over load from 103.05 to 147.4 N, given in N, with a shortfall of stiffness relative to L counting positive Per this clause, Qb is 1.9 N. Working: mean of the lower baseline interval 5.15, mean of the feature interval 4.61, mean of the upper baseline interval 4.54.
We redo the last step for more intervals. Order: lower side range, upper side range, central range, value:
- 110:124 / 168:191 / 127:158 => -1.9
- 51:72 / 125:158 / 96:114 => 3.6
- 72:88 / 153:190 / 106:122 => 2.1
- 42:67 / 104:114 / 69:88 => -1.7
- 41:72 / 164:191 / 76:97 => 0.9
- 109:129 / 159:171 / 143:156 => -0.1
